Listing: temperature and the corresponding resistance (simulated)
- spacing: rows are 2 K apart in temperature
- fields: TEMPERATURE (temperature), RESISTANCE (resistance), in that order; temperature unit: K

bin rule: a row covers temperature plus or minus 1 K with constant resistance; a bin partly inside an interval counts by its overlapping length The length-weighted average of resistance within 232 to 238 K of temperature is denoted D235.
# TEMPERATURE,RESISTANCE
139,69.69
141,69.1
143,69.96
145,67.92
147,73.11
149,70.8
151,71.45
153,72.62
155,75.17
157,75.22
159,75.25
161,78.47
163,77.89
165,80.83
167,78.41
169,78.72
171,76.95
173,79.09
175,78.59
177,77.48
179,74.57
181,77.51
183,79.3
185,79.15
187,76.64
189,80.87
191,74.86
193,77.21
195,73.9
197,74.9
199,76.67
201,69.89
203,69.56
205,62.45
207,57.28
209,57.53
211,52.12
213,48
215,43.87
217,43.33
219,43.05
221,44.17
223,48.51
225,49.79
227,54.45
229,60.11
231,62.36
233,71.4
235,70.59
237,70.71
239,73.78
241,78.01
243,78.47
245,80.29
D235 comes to 70.9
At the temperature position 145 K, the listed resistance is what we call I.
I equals 67.92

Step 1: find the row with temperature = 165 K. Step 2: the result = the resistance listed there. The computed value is 80.83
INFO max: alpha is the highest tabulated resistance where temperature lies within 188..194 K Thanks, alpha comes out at 80.87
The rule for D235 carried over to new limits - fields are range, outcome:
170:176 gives 78.2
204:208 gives 59.9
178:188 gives 77.4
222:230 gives 53.2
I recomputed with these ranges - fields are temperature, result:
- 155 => 75.17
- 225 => 49.79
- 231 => 62.36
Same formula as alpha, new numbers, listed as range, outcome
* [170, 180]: 79.09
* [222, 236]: 71.4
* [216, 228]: 54.45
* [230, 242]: 78.01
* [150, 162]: 78.47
